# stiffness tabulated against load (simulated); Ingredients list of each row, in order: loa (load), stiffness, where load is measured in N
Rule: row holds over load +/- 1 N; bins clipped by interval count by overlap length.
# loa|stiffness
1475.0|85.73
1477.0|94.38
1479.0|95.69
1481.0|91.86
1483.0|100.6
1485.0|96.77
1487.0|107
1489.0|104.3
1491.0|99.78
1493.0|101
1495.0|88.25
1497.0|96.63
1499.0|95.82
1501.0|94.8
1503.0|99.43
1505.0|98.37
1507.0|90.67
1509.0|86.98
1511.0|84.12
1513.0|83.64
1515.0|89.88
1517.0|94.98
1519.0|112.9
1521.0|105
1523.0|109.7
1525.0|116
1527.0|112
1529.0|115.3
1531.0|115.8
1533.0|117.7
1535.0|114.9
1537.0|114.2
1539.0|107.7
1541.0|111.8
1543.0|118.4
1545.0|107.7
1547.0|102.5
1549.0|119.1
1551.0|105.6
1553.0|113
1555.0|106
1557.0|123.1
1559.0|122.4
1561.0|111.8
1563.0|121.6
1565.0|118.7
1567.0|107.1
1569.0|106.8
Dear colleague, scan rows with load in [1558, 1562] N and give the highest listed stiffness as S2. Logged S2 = 122.4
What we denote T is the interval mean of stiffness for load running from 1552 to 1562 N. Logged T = 115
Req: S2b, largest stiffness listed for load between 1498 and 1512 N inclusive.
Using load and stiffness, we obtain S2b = 99.43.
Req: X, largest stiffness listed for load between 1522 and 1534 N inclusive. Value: 117.7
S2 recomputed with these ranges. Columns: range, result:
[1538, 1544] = 118.4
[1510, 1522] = 112.9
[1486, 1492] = 107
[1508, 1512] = 86.98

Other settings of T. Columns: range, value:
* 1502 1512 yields 91.9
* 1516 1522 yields 104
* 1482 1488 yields 101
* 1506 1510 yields 88.8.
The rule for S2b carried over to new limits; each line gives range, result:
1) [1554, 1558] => 123.1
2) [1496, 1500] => 96.63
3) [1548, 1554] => 119.1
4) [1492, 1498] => 101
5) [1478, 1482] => 95.69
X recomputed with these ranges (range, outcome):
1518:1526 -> 116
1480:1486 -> 100.6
